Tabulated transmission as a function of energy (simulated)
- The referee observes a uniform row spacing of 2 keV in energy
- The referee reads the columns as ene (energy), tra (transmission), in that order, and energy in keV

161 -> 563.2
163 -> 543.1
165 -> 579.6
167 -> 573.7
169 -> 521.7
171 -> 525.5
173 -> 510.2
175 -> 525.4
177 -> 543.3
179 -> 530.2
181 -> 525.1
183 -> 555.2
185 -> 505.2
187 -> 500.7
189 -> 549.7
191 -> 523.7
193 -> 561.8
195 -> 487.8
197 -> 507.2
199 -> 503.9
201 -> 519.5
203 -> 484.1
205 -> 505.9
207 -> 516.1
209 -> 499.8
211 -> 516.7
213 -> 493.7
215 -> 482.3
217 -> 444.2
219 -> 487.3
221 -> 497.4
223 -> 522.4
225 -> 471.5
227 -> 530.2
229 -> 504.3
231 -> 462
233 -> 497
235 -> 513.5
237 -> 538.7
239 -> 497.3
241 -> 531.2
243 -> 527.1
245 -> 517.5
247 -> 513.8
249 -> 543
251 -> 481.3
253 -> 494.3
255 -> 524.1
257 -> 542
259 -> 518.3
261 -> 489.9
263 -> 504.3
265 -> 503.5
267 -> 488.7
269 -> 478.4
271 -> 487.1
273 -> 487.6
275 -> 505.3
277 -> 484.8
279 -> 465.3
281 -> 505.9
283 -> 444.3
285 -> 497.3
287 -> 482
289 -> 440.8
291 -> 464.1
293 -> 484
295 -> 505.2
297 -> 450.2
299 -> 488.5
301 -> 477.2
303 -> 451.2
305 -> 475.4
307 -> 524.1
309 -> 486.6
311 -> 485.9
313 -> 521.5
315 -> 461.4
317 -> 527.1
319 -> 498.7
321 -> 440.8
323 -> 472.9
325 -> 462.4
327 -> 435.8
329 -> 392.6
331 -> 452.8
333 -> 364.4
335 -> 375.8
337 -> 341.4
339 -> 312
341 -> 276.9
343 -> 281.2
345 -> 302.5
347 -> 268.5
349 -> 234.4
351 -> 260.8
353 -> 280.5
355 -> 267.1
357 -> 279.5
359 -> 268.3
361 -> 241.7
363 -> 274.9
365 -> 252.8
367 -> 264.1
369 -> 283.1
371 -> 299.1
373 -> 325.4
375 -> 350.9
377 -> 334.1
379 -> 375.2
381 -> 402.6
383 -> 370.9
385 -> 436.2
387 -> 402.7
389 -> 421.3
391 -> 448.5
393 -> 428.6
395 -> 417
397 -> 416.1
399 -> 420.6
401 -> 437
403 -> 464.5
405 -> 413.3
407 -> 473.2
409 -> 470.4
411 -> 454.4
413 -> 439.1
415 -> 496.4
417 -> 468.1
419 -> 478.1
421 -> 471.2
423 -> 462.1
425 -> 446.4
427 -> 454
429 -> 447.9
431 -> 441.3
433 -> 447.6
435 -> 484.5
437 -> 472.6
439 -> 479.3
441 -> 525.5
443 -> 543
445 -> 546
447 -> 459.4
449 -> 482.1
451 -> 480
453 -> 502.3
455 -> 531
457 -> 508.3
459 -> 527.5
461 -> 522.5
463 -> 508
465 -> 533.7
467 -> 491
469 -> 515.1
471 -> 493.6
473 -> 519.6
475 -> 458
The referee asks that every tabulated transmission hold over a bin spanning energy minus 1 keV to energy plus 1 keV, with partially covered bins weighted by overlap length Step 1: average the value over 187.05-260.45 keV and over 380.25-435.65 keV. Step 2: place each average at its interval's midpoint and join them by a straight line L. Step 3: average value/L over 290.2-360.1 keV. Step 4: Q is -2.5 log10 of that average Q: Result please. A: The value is 0.180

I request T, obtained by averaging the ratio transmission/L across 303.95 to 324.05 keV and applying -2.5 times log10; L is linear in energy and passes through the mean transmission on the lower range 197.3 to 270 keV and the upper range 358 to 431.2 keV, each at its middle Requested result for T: -0.09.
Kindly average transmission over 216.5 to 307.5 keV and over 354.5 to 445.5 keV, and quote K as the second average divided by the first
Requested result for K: 0.83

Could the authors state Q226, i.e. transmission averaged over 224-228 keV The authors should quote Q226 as 501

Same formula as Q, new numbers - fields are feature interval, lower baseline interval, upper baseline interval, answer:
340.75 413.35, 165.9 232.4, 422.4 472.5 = 0.38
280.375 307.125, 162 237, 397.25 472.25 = 0.06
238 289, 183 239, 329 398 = -0.12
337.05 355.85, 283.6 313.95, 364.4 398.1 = 0.43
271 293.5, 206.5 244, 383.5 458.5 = 0.03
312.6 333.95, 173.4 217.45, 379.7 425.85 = 0.03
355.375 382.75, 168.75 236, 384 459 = 0.48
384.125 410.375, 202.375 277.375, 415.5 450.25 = 0.11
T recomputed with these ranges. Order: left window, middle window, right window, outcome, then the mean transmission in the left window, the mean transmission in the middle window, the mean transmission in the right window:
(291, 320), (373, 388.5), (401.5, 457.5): 0.26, 488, 379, 476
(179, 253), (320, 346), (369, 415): 0.17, 509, 378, 408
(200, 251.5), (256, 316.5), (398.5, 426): 0.00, 504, 487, 457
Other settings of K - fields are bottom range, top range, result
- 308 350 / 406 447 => 1.19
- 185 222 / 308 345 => 0.83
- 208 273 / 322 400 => 0.69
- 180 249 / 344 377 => 0.55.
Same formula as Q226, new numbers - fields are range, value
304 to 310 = 495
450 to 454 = 491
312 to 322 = 490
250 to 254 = 488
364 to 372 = 275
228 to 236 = 494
